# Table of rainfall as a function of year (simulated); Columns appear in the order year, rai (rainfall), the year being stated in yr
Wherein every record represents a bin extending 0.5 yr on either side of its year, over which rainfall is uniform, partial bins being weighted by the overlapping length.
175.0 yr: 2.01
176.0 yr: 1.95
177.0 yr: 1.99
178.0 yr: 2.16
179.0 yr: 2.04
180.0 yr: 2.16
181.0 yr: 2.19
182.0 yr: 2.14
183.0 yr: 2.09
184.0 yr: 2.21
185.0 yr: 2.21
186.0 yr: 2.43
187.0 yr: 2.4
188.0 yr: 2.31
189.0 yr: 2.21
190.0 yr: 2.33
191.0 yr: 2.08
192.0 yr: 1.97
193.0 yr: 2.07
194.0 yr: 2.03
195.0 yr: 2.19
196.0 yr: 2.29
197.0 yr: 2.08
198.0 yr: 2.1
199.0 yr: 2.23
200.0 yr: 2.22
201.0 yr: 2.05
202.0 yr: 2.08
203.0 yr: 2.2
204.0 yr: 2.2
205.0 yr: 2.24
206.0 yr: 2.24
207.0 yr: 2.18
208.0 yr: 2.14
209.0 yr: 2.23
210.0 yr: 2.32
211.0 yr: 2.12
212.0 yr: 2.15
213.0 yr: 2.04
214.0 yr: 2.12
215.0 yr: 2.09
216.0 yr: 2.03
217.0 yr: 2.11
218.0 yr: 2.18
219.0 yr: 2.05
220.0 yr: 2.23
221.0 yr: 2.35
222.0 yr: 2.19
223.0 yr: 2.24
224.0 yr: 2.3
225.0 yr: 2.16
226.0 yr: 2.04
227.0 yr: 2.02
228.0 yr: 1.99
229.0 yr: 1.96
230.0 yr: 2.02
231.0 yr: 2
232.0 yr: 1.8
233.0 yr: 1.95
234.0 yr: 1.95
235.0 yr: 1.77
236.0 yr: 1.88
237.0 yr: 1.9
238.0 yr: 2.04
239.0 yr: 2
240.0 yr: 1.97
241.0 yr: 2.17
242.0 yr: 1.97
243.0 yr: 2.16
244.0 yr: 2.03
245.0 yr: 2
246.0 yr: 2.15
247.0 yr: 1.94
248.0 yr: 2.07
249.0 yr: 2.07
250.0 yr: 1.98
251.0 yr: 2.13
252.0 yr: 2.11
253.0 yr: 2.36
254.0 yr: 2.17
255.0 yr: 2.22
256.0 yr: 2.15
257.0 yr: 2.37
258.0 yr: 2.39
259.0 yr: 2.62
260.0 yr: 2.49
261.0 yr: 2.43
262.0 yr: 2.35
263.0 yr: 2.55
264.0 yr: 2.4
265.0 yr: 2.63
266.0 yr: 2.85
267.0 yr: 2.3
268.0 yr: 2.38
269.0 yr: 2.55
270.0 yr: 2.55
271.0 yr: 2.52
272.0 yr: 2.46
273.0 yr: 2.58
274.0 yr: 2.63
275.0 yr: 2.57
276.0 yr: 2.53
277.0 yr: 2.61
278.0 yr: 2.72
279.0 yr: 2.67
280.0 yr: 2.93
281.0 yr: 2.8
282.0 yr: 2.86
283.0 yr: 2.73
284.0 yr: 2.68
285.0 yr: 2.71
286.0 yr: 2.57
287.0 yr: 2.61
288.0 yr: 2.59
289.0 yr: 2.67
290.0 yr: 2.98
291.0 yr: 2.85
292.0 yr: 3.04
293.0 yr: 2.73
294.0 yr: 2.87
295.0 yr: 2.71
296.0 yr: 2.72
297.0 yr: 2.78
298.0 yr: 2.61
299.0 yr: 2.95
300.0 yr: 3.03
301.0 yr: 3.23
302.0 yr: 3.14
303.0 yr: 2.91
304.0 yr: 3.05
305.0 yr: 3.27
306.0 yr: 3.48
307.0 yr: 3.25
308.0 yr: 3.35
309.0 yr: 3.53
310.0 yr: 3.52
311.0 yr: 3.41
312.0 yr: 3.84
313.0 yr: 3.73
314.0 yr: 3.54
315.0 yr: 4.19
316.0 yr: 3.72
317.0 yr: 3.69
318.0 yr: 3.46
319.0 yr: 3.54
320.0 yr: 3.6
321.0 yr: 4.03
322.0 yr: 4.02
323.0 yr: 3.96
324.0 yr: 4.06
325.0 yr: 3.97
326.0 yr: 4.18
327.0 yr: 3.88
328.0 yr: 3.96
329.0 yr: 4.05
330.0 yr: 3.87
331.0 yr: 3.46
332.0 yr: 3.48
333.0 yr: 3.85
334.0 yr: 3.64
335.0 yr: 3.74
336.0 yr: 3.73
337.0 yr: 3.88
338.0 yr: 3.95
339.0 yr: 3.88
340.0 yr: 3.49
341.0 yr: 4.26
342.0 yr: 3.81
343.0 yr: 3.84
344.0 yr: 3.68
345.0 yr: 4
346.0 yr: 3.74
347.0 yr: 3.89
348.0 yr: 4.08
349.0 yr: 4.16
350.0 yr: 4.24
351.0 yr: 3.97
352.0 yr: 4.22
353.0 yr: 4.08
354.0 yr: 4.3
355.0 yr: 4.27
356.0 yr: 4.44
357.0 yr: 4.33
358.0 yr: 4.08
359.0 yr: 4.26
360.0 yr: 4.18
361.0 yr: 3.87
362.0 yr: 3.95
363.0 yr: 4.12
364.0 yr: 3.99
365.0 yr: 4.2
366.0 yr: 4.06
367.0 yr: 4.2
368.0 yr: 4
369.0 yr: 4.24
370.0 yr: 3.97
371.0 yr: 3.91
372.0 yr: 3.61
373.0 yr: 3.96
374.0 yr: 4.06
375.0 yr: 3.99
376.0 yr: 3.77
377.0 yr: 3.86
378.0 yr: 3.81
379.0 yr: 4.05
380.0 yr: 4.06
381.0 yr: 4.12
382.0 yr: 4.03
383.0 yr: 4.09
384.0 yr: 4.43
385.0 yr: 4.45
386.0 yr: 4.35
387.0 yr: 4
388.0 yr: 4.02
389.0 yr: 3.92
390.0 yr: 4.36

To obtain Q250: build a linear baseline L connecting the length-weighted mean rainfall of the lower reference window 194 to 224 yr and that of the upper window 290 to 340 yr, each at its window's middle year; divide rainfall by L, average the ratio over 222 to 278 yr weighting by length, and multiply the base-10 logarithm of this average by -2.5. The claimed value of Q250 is 0.20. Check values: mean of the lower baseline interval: 2.17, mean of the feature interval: 2.23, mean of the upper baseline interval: 3.49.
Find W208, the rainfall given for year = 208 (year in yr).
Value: 2.14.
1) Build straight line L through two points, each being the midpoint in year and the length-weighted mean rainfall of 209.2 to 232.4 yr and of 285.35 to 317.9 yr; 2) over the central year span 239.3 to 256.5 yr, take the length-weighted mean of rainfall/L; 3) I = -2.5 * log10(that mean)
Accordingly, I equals 0.17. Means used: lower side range 2.11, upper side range 3.14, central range 2.1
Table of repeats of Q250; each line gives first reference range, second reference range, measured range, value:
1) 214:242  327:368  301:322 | -0.04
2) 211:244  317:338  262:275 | 0.10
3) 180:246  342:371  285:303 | 0.14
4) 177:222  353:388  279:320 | 0.07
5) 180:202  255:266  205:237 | 0.10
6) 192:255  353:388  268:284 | 0.07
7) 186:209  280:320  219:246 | 0.22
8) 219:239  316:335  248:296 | 0.12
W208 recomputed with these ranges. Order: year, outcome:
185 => 2.21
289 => 2.67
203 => 2.2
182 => 2.14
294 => 2.87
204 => 2.2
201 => 2.05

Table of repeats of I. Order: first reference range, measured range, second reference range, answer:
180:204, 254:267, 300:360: 0.22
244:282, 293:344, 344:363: -0.03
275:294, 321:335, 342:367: -0.09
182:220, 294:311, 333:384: 0.09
